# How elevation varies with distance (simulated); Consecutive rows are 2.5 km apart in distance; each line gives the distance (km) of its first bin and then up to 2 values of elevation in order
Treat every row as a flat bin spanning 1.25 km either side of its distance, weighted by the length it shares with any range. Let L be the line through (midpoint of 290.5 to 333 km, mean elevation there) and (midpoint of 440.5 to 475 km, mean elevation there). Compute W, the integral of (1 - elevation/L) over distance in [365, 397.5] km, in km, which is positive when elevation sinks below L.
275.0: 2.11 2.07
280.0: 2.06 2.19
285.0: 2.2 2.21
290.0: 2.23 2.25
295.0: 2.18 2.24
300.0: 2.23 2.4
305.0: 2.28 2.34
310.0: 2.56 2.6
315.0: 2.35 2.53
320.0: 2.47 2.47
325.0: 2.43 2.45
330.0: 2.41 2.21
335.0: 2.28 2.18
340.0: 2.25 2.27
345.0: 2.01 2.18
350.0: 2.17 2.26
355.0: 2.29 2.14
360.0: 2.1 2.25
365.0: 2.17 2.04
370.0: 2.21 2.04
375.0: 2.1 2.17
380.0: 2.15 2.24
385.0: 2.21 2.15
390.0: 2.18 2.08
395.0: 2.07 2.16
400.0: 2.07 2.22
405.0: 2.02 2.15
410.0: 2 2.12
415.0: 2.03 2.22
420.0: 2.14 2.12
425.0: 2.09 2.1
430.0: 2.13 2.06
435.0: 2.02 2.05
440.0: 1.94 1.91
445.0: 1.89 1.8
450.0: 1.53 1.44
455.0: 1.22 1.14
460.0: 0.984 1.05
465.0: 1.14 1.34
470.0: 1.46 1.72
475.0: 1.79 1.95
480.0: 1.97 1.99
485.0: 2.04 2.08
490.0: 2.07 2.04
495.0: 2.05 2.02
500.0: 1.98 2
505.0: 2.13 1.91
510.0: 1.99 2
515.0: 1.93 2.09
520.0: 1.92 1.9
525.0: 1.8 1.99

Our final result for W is -3.4 km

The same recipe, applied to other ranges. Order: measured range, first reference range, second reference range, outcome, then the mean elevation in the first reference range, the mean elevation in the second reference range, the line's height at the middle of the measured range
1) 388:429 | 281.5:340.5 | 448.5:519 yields -2.2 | 2.33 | 1.75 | 2.01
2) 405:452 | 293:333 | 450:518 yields -1.2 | 2.39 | 1.75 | 1.96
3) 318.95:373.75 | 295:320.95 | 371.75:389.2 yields 0.7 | 2.39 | 2.16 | 2.27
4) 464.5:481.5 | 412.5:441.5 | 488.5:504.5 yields 3.3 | 2.08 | 2.03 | 2.05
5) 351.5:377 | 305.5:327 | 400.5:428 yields 1.4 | 2.46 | 2.11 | 2.29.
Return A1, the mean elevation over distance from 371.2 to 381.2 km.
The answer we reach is 2.12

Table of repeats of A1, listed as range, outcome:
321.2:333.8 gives 2.39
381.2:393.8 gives 2.17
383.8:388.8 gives 2.18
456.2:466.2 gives 1.08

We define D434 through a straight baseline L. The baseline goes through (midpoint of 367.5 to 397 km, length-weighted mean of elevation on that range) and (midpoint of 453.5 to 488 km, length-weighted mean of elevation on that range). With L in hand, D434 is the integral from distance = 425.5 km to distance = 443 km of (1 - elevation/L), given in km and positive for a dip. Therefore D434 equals -2.4 km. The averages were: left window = 2.14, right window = 1.55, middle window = 2.04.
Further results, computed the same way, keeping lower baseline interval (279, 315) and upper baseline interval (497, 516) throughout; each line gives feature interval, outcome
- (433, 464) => 7.3 km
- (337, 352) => 0.3 km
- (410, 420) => 0.1 km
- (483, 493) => -0.2 km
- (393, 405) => 0.2 km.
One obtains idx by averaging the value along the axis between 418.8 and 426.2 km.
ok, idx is 2.12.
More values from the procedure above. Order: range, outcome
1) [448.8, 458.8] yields 1.33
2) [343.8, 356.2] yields 2.18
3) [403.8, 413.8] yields 2.07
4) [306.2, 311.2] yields 2.45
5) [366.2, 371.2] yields 2.12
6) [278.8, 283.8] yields 2.13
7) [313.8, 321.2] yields 2.45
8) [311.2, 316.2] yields 2.48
